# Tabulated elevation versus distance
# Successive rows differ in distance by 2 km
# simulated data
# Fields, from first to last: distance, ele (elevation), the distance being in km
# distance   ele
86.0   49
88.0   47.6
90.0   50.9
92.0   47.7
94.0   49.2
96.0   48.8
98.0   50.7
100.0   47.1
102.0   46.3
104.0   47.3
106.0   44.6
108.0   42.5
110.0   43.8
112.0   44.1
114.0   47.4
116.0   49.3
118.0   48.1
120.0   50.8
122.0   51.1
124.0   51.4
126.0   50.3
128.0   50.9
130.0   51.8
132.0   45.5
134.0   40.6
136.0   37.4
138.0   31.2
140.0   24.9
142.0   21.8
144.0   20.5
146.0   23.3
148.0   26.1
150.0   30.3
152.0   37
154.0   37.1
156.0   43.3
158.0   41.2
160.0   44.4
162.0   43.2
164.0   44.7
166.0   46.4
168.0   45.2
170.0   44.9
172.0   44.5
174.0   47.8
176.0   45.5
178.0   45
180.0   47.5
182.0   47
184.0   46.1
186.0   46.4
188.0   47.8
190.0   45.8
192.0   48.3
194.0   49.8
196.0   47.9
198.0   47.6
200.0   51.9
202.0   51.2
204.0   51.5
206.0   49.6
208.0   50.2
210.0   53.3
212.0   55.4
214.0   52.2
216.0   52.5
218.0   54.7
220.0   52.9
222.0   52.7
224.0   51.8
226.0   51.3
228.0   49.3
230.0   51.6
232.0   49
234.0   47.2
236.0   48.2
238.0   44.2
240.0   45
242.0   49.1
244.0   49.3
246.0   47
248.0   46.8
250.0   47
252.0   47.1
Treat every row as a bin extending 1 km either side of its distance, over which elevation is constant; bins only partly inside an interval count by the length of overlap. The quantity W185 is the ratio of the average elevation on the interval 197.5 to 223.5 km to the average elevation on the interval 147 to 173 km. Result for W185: 1.3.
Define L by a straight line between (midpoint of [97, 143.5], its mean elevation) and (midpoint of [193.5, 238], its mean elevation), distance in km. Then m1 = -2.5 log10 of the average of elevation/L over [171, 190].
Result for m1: 0.05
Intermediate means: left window 44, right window 50.9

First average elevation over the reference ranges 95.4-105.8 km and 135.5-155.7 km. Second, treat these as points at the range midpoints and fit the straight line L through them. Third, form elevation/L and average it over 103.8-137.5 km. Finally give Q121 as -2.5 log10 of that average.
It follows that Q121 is -0.189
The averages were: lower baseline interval 47.7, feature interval 46.6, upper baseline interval 29.2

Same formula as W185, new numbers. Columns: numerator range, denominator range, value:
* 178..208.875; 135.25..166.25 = 1.42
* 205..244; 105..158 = 1.26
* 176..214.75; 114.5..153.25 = 1.25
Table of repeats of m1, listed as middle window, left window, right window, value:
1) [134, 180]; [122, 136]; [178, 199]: 0.249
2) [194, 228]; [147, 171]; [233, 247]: -0.155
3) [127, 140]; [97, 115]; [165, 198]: 0.116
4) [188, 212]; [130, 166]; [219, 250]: -0.145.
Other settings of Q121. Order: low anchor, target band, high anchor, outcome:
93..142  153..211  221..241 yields 0.02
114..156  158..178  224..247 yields -0.07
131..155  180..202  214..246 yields -0.16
